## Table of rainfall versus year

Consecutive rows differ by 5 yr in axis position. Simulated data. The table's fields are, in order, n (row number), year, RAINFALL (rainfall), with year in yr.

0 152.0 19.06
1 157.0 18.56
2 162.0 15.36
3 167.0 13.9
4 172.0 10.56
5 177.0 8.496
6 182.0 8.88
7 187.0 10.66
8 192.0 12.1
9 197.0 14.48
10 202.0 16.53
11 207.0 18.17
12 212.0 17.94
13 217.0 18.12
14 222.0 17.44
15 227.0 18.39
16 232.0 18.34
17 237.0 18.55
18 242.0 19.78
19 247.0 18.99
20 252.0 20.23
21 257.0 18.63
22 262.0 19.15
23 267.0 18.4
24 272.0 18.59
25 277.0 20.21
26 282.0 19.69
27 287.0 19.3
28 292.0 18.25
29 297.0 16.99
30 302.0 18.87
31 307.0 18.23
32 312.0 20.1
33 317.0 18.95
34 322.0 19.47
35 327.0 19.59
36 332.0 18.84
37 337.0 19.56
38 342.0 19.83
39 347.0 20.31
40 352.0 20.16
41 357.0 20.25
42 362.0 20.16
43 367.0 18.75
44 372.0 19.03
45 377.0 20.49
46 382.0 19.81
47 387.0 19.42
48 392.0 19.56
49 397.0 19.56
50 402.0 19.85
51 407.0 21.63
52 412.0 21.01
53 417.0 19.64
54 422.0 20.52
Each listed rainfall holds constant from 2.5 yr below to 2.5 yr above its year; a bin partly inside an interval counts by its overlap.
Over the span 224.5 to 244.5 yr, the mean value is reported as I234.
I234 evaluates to 18.8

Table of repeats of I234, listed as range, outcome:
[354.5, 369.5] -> 19.7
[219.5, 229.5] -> 17.9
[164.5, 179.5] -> 11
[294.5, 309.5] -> 18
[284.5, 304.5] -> 18.4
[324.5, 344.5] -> 19.5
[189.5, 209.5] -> 15.3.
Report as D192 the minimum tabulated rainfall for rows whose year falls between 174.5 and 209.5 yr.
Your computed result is 8.496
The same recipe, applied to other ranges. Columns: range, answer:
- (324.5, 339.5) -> 18.84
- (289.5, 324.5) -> 16.99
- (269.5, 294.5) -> 18.25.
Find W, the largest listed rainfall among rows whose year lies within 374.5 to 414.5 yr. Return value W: 21.63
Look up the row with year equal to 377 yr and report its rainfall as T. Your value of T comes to 20.49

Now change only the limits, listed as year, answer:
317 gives 18.95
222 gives 17.44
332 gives 18.84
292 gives 18.25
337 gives 19.56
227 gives 18.39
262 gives 19.15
